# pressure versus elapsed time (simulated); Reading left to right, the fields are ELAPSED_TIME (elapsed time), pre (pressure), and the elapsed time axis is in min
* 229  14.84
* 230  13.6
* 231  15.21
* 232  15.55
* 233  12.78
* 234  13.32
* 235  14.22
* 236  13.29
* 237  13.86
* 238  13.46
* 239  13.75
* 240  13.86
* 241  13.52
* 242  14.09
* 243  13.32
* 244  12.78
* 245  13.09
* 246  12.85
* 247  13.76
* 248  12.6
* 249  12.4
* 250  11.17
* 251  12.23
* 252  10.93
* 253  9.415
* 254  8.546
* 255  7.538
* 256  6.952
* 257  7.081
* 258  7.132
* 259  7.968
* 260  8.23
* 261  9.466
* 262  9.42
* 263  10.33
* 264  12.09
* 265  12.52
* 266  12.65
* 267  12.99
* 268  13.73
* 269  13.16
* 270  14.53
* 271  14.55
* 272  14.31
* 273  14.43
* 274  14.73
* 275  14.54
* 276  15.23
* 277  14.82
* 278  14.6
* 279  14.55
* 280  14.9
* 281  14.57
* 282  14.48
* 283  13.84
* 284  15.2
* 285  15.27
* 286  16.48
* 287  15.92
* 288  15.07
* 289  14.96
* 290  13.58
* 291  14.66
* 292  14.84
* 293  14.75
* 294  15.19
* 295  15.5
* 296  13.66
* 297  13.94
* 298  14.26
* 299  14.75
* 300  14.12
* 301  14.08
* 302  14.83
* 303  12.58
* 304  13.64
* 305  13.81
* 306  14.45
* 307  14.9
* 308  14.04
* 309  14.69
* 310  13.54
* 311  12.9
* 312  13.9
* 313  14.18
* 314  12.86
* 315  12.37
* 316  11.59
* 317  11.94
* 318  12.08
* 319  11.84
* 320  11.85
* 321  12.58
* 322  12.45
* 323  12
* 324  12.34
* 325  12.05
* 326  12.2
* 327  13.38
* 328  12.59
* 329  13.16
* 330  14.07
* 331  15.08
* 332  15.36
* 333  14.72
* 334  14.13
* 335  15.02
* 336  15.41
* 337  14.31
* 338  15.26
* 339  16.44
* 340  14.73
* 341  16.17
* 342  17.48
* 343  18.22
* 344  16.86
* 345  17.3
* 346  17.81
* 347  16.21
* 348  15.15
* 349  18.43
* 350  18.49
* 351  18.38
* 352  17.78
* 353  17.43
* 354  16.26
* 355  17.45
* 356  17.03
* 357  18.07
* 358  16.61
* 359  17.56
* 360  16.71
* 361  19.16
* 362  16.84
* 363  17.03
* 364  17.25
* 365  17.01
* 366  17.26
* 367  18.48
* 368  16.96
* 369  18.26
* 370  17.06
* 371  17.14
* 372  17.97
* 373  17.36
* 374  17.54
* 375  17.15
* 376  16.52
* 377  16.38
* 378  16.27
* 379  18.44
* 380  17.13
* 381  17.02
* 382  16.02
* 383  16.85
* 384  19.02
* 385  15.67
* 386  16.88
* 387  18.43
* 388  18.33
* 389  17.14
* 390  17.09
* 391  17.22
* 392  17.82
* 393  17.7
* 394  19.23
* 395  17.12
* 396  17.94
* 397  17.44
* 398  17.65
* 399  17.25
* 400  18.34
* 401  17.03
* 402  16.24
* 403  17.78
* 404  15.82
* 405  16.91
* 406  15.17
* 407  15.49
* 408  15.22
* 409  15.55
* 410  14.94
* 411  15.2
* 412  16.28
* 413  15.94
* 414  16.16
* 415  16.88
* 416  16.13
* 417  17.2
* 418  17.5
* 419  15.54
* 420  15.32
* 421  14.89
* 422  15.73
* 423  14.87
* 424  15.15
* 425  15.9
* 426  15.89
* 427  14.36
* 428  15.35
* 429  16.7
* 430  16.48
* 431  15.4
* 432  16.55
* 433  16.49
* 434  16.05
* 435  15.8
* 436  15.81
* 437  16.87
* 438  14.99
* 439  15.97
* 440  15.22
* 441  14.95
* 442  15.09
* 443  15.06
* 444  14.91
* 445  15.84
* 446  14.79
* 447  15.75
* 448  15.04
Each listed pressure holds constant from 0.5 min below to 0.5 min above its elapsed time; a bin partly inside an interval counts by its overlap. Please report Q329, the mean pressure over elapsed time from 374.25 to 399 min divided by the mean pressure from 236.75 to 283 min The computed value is 1.4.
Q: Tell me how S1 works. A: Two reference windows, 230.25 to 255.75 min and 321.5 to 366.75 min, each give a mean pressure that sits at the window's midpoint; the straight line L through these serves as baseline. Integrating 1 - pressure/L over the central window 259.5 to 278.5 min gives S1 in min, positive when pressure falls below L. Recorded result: 0.8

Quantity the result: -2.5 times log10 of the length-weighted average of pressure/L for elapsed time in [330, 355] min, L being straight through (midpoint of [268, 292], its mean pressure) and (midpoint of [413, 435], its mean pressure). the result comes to -0.08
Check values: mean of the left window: 14.7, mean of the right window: 15.9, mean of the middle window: 16.3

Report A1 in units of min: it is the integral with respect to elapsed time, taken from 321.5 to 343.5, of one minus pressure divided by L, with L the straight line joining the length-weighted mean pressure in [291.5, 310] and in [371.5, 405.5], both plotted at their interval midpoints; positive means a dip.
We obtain 1.5 min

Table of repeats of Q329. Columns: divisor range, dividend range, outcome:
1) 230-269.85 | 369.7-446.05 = 1.39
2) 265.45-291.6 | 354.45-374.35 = 1.20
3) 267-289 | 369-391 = 1.17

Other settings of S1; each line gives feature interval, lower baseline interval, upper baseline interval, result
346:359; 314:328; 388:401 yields -2.4 min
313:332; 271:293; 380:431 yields 3.3 min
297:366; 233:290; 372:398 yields 1.9 min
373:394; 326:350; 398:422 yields -1.7 min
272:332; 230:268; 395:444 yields -3.9 min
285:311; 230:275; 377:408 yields -1.3 min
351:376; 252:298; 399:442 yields -4.4 min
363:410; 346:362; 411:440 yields -1.2 min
